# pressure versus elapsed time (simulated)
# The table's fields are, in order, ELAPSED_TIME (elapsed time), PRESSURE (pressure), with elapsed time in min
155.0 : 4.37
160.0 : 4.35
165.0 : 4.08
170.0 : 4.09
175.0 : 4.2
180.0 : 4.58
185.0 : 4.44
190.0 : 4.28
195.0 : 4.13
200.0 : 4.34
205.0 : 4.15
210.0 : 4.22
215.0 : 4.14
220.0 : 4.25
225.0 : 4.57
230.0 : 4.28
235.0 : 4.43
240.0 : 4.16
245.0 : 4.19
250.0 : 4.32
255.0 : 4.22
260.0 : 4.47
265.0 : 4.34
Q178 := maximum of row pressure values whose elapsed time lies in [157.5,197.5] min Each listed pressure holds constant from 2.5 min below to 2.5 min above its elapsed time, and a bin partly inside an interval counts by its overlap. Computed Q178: 4.58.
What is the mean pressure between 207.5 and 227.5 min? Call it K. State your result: 4.29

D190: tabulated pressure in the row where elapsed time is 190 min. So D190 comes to 4.28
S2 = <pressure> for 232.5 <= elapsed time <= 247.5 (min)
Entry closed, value 4.26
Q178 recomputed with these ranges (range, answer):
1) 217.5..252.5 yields 4.57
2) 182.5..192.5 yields 4.44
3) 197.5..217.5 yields 4.34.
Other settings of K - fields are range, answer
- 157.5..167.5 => 4.21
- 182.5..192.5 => 4.36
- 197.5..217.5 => 4.21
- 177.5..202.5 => 4.35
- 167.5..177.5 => 4.15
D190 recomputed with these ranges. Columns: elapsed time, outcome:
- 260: 4.47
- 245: 4.19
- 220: 4.25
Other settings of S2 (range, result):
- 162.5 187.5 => 4.28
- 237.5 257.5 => 4.22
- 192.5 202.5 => 4.23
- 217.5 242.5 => 4.34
